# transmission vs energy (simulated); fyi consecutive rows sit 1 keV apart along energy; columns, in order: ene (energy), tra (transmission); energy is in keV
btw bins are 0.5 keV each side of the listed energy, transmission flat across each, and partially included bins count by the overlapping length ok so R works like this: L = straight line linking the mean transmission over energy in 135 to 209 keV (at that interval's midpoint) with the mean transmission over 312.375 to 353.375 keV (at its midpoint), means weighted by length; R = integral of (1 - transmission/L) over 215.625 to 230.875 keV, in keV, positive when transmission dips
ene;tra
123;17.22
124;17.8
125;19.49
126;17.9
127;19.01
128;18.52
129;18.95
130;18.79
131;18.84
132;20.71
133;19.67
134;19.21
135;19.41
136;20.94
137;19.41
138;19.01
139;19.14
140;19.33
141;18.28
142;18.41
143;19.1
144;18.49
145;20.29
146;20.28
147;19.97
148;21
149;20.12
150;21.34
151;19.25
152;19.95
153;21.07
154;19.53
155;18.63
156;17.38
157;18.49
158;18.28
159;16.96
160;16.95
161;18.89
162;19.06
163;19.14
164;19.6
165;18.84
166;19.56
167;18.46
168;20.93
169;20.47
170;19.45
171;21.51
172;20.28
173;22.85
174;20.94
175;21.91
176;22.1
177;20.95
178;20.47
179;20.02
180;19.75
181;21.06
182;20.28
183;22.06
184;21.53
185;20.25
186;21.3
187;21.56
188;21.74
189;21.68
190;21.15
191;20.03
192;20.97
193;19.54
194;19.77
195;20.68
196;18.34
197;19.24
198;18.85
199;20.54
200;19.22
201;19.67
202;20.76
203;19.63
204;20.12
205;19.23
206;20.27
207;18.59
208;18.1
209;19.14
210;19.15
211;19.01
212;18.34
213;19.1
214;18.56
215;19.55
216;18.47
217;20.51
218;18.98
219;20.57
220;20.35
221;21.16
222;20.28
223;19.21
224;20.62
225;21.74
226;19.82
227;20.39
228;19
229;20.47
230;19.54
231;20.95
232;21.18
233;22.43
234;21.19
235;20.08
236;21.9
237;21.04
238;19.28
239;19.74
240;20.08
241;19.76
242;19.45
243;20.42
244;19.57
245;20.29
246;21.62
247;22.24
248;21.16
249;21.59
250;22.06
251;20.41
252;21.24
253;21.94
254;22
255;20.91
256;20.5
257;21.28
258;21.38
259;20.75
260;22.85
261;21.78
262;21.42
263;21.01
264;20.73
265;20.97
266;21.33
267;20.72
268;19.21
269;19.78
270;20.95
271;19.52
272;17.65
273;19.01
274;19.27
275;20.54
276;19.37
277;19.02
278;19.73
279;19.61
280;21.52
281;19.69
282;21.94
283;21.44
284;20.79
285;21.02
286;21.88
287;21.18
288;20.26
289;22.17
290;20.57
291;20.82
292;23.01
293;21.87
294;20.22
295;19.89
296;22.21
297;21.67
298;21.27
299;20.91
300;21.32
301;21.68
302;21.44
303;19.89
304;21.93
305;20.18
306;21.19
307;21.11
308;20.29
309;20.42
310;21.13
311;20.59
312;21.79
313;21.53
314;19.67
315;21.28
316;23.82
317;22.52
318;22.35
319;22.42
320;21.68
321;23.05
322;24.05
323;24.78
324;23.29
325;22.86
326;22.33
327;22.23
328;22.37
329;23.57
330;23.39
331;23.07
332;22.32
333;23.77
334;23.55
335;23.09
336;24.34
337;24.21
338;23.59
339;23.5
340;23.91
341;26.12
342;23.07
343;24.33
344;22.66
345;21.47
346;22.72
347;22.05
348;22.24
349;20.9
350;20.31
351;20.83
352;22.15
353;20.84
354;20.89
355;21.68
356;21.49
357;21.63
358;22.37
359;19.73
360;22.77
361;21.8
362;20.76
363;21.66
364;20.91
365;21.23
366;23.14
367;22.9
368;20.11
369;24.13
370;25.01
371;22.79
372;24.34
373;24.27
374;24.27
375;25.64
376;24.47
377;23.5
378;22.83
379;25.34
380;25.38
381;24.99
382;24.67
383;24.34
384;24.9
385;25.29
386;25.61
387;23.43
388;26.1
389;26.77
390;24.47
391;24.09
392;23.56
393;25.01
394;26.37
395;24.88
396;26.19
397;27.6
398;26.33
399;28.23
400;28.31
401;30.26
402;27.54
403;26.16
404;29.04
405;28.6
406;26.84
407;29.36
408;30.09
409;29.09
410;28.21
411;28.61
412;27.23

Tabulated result 0.5 keV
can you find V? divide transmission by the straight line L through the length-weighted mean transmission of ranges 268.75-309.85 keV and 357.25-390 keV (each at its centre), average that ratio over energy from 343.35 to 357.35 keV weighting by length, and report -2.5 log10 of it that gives 0.06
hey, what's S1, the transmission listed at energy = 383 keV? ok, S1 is 24.34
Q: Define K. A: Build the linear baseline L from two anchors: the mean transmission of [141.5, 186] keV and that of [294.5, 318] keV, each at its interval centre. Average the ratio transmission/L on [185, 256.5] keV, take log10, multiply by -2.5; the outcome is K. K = 0.010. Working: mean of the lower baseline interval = 19.9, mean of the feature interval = 20.3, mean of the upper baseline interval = 21.2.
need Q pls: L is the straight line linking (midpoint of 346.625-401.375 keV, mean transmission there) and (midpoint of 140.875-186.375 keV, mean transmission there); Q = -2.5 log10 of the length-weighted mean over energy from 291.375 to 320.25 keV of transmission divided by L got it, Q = 0.057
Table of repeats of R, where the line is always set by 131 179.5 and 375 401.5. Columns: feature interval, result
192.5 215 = 1.7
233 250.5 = 0.9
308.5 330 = 1.3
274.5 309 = 3.2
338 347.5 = 0.4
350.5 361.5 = 1.4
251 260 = 0.4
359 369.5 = 1.3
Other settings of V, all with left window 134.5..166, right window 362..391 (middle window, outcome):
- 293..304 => 0.06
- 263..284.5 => 0.09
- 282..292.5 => 0.04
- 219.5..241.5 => 0.02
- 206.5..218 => 0.09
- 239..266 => 0.02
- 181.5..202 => -0.02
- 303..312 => 0.08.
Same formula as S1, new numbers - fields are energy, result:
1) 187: 21.56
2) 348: 22.24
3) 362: 20.76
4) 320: 21.68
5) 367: 22.9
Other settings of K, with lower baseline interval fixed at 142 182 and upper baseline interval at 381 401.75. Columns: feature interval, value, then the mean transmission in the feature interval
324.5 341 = 0.04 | 23.3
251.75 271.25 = 0.07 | 21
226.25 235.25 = 0.05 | 20.6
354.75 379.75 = 0.11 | 22.8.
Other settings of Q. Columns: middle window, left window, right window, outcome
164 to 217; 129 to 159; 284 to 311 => -0.01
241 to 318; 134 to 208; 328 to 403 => 0.06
